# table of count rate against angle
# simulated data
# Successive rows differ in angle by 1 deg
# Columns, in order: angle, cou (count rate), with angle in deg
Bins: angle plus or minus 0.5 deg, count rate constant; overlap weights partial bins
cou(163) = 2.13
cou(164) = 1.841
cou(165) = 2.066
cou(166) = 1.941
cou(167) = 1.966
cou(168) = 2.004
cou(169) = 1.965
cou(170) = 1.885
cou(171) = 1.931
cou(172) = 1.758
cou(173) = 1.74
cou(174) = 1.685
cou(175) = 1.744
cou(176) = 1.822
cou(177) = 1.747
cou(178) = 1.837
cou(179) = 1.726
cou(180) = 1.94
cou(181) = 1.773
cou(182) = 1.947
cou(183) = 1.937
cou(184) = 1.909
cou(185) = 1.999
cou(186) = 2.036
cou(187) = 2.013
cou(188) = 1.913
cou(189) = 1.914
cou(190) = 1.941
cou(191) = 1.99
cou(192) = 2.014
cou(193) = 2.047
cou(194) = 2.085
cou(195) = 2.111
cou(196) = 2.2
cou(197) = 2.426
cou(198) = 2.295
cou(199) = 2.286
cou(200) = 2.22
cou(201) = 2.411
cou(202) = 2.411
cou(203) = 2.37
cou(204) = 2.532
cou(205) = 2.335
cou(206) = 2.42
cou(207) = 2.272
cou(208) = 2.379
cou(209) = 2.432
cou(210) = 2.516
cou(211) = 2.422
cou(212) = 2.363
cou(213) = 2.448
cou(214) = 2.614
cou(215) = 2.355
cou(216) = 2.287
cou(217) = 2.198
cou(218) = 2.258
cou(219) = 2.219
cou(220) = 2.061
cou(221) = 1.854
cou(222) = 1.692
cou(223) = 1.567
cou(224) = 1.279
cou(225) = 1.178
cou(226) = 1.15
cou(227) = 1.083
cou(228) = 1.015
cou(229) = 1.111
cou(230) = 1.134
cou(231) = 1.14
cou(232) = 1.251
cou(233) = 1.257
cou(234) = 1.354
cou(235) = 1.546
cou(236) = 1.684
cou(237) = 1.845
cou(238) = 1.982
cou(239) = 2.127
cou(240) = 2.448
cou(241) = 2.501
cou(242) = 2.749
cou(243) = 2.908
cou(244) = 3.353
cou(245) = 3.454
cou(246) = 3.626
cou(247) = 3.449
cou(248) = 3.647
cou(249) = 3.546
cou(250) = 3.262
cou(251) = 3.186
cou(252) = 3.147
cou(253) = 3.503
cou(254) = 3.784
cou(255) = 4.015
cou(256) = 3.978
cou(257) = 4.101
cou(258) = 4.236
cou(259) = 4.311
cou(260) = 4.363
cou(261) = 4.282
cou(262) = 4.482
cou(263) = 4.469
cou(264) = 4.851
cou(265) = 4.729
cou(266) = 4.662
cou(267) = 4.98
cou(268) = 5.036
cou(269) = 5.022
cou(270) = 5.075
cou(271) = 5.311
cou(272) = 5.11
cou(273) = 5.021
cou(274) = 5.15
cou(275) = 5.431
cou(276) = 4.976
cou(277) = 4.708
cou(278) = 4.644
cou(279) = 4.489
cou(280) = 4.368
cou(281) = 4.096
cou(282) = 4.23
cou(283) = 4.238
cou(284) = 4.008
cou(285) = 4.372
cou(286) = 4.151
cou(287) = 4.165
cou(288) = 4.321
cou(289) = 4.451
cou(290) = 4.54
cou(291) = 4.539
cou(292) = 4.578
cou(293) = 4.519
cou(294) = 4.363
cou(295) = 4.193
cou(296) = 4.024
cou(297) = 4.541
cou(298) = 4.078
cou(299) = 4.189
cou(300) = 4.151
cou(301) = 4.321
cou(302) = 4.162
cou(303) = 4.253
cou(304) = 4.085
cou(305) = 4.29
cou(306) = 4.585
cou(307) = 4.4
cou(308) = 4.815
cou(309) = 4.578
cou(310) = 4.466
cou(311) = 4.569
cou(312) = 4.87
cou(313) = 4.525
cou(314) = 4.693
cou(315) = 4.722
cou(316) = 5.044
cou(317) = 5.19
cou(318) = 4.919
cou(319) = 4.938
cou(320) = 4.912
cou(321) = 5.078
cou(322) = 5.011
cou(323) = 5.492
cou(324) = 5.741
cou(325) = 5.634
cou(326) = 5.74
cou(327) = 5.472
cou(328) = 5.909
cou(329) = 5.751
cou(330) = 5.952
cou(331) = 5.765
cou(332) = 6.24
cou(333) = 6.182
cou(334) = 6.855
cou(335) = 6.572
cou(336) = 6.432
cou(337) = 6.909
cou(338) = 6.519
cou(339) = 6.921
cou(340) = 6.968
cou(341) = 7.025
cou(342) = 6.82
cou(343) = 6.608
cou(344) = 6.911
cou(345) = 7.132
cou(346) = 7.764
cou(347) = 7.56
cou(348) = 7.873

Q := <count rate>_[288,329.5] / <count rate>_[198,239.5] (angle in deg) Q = 2.4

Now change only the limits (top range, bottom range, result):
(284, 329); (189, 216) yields 2.04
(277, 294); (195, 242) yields 2.20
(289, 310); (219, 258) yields 1.83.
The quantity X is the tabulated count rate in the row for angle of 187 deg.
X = 2.013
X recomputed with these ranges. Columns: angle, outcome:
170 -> 1.885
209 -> 2.432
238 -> 1.982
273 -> 5.021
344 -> 6.911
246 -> 3.626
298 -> 4.078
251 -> 3.186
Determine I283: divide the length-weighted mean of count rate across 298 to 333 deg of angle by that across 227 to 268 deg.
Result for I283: 1.61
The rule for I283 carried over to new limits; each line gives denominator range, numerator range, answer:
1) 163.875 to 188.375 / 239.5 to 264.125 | 1.93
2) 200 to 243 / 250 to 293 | 2.25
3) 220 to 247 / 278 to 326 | 2.41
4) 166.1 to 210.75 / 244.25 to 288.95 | 2.09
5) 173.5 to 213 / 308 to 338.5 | 2.59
